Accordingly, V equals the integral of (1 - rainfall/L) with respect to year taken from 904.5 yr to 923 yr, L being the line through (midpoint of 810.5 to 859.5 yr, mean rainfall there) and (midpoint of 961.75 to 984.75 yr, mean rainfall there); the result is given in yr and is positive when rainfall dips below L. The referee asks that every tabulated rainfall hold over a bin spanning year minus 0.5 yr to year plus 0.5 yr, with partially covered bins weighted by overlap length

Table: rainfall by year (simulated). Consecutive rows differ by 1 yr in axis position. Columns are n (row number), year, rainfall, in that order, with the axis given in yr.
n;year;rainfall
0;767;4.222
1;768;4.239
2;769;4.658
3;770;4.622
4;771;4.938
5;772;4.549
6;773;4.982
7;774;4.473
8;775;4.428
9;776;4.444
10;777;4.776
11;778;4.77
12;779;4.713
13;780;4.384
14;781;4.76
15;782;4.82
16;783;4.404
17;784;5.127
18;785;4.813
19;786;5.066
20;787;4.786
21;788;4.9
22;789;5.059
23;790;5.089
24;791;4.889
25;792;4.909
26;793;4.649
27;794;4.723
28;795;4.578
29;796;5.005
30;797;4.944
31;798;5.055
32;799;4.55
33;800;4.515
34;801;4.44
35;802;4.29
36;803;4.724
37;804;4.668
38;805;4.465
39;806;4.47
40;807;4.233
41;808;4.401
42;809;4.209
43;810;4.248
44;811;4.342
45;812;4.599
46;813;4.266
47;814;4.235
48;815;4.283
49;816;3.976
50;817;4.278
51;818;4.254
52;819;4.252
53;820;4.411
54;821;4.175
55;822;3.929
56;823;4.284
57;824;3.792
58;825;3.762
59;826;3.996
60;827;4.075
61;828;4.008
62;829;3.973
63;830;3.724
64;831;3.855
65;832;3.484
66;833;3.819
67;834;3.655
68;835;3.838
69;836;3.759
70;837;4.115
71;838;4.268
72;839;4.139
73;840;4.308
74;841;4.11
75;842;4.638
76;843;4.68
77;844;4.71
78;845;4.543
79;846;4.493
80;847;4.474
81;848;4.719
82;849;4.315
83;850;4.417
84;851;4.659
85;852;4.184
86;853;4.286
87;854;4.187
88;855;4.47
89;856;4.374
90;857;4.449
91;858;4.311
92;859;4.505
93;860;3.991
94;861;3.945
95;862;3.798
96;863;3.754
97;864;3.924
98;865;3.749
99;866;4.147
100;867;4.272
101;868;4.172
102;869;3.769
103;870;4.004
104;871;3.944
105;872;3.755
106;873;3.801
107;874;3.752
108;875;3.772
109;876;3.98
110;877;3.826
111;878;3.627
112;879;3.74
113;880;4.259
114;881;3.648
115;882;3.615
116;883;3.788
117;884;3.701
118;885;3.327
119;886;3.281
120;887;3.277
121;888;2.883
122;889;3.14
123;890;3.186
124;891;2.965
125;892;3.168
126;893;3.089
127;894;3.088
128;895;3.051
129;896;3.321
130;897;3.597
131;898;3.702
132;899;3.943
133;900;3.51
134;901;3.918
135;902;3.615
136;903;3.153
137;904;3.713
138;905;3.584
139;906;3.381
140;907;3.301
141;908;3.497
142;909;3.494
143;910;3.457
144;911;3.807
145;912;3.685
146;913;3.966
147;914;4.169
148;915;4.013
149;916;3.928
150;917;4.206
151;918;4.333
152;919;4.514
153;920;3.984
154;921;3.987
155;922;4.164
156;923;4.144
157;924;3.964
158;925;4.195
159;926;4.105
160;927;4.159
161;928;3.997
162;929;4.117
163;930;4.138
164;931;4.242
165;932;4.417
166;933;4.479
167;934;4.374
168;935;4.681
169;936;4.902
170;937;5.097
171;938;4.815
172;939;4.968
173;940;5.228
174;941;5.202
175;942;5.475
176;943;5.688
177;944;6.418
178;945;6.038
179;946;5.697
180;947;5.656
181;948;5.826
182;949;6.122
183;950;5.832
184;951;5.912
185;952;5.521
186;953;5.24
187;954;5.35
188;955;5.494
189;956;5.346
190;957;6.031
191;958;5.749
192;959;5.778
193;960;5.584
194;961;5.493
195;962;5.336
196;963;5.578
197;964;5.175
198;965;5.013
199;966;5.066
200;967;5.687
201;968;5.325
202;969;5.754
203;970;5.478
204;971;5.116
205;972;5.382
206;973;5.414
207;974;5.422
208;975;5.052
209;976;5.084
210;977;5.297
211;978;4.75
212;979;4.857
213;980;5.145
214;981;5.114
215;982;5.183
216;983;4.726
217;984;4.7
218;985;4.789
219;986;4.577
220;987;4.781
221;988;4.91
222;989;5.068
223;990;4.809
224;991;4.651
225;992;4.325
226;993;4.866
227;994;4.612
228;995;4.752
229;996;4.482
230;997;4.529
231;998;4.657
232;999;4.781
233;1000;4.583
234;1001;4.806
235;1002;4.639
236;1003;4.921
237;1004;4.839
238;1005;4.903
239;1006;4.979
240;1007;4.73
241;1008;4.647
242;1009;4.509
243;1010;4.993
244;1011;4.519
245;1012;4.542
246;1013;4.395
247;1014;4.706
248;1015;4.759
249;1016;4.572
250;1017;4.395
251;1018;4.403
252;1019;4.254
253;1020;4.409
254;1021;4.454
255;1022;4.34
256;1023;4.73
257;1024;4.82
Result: 3.5 yr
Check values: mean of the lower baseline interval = 4.21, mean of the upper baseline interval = 5.2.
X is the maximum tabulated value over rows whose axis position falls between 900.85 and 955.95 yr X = 6.418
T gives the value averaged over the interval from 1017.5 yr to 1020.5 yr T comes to 4.36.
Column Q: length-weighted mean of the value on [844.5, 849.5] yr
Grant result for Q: 4.51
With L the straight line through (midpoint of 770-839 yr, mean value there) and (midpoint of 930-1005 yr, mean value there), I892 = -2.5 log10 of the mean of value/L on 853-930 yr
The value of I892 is 0.255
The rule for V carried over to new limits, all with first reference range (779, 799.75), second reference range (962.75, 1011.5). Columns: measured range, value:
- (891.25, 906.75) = 4.6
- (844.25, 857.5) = 1.1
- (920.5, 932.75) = 1.9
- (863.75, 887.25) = 5.2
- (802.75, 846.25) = 5.9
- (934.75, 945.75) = -1.0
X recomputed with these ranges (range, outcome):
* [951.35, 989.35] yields 6.031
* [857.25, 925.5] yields 4.514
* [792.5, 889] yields 5.055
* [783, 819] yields 5.127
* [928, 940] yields 5.228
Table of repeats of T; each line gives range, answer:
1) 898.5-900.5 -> 3.73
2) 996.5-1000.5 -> 4.64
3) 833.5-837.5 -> 3.84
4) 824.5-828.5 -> 3.96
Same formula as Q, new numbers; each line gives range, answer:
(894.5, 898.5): 3.42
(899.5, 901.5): 3.71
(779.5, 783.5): 4.59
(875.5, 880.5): 3.89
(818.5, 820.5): 4.33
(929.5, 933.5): 4.32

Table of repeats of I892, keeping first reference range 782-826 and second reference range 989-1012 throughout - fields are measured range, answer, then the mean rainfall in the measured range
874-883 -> 0.20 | 3.8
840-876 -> 0.09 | 4.2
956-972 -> -0.17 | 5.47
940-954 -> -0.22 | 5.71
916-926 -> 0.12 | 4.15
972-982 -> -0.10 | 5.14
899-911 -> 0.29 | 3.54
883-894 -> 0.39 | 3.22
